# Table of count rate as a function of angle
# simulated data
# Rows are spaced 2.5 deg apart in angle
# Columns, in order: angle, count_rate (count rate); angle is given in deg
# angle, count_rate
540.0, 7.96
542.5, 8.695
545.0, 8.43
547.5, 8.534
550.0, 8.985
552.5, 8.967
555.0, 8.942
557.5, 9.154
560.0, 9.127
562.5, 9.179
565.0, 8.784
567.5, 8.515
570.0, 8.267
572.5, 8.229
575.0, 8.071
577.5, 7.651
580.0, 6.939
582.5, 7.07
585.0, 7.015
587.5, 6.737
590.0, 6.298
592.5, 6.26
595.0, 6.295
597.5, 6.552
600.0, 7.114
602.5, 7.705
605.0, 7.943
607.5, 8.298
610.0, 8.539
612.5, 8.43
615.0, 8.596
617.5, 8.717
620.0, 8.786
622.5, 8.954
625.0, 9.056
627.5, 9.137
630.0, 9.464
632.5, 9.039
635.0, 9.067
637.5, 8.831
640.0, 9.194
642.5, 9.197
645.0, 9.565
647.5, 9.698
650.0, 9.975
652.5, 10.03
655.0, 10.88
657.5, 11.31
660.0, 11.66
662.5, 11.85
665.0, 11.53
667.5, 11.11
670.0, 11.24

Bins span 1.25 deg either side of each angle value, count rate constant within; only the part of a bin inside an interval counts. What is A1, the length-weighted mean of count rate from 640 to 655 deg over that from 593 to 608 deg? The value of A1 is 1.35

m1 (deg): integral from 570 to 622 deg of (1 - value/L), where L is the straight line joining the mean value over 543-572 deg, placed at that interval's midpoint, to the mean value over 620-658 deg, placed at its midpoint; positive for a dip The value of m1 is 8.7 deg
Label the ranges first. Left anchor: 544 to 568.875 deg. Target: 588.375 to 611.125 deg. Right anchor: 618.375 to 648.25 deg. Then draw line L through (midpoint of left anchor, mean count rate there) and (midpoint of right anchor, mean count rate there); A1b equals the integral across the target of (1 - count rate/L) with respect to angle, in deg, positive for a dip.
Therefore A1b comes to 4.6 deg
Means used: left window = 8.86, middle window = 7.21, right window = 9.15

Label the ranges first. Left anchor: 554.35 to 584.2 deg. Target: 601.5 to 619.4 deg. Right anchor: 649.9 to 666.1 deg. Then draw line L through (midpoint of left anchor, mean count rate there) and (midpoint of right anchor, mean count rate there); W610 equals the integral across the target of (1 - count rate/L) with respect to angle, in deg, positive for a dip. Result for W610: 2.35 deg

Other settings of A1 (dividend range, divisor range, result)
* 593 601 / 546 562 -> 0.74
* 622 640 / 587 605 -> 1.34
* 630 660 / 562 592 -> 1.28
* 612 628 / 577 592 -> 1.28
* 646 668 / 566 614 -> 1.45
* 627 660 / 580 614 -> 1.34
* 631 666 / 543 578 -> 1.17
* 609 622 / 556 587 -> 1.06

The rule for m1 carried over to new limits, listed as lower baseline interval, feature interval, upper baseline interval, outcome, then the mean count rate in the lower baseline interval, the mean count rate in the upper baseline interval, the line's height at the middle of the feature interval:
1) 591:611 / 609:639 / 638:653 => -1.5 deg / 7.31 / 9.55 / 8.47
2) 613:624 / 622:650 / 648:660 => 1.2 deg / 8.75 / 10.6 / 9.67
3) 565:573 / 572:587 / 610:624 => 1.9 deg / 8.42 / 8.69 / 8.48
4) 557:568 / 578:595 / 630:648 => 4.4 deg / 8.97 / 9.22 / 9.05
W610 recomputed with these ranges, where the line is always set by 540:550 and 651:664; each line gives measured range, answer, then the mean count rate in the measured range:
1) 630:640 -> 1.5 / 9.07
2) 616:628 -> 1.6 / 8.91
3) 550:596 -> 6.2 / 7.9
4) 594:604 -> 2.9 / 6.96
